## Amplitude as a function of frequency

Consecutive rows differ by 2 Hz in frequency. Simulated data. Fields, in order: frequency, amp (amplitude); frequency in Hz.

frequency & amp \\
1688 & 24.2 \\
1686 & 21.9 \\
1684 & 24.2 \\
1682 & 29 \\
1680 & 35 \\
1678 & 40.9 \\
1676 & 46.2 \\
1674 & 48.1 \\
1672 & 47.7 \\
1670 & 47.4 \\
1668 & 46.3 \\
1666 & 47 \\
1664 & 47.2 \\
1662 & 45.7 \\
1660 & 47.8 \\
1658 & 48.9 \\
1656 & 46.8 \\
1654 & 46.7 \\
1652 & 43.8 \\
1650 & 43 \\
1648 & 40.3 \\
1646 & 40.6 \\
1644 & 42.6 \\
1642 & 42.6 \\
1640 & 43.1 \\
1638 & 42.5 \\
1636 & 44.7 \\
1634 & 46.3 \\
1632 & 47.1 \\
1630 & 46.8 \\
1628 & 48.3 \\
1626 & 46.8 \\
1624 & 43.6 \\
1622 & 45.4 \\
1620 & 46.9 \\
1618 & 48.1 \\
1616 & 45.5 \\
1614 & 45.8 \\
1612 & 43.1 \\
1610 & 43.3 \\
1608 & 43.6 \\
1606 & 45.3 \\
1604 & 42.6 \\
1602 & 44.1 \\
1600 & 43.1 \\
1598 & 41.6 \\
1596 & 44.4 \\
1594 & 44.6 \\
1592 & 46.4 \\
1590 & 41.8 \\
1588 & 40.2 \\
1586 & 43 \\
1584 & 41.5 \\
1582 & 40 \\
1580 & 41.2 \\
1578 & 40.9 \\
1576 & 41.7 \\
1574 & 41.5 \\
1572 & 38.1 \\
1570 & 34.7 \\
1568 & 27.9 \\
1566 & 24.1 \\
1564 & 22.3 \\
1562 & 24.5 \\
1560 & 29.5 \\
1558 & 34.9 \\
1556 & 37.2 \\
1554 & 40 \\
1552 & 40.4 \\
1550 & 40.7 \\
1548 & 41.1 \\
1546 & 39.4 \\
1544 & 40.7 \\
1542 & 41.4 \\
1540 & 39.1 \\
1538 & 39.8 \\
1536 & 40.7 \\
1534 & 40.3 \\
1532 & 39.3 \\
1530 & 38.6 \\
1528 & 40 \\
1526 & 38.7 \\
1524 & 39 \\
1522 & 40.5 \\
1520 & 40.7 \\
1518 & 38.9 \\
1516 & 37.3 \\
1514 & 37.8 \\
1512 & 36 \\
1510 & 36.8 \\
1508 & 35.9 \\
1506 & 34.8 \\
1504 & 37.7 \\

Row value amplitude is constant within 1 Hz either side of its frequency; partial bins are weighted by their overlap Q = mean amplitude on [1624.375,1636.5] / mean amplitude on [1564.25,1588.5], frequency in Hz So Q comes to 1.2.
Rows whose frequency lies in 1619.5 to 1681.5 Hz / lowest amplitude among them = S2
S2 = 35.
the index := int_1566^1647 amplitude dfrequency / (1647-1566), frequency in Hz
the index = 42.8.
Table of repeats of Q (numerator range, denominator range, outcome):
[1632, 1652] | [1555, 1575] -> 1.37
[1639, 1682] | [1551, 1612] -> 1.14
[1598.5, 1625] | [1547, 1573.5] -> 1.33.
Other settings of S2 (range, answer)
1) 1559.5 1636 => 22.3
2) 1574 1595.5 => 40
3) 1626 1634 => 46.3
